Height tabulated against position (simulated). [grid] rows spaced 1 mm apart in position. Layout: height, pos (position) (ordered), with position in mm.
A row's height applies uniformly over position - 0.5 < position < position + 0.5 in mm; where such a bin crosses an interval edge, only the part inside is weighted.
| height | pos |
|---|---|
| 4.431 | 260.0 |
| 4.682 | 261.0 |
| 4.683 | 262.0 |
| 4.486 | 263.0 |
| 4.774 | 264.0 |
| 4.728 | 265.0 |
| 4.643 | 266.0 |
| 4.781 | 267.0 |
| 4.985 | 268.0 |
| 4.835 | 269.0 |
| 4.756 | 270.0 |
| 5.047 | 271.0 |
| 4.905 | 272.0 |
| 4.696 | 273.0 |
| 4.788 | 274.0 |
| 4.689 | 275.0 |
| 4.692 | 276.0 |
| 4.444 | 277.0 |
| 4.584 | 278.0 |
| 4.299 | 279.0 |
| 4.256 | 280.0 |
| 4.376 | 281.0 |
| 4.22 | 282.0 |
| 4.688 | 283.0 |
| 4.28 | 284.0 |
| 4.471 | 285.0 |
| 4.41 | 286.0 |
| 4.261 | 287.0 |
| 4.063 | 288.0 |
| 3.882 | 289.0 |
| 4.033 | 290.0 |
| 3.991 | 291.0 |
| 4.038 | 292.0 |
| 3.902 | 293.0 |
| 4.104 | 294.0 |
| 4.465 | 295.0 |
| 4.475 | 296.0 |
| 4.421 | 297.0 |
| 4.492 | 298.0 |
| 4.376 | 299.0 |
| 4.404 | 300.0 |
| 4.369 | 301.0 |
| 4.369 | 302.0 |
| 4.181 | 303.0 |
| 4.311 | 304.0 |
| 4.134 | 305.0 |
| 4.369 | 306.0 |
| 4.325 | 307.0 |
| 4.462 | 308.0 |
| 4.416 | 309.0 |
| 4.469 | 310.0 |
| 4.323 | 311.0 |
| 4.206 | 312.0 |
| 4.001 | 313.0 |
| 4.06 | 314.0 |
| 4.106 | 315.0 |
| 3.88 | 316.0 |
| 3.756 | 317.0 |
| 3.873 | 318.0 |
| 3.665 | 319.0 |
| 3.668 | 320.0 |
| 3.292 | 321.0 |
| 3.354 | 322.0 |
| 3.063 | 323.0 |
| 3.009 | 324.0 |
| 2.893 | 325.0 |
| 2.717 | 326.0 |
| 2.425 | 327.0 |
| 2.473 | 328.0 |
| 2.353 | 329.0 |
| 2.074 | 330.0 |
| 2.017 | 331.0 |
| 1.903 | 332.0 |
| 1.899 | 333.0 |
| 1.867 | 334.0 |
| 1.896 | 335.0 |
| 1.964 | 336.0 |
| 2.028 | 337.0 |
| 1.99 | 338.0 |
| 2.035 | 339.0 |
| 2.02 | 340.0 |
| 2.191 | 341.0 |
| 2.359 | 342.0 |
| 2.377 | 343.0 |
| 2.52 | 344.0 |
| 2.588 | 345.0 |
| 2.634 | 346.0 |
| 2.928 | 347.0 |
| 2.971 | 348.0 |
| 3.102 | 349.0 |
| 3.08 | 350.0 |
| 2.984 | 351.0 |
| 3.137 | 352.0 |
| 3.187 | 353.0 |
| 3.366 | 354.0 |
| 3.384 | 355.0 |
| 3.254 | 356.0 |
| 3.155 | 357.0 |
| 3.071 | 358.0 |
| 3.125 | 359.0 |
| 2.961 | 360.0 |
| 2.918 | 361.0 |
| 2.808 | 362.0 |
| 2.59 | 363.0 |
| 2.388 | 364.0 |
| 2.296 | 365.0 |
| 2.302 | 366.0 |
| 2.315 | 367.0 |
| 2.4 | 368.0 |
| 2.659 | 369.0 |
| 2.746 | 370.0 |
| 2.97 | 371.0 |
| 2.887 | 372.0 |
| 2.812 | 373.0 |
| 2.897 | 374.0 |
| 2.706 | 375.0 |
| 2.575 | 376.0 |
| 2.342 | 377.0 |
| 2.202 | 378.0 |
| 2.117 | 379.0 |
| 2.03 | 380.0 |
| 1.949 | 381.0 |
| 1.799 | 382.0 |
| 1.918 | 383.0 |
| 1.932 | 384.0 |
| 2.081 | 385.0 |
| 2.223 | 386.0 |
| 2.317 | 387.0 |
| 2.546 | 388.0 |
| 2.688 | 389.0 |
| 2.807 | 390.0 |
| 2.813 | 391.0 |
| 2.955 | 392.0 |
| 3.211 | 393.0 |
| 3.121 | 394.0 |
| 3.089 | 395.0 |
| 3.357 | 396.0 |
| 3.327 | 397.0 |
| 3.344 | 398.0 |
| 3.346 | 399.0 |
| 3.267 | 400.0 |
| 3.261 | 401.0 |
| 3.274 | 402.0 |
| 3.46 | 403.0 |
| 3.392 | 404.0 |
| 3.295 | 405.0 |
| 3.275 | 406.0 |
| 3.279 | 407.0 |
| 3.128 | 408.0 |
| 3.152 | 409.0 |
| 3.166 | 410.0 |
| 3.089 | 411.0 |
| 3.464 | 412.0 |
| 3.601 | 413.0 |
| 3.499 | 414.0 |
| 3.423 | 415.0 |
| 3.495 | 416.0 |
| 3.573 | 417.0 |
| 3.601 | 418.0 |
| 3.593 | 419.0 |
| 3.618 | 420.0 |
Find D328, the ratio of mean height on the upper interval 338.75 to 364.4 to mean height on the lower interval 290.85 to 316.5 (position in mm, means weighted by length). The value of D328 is 0.66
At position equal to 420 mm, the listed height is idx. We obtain 3.618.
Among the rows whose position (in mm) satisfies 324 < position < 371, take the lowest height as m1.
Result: 1.867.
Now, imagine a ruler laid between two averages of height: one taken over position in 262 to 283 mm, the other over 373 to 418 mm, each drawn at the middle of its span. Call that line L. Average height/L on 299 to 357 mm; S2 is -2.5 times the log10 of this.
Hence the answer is 0.22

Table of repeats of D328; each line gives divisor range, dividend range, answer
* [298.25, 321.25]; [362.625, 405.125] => 0.65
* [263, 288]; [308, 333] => 0.72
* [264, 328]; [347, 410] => 0.68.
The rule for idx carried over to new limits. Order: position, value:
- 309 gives 4.416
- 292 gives 4.038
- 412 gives 3.464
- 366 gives 2.302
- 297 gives 4.421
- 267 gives 4.781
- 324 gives 3.009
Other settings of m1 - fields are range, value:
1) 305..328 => 2.425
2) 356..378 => 2.202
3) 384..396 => 1.932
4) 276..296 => 3.882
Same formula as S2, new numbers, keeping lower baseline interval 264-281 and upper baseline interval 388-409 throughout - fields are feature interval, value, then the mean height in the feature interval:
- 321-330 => 0.41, 2.77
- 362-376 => 0.32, 2.62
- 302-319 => 0.02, 4.17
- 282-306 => 0.04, 4.27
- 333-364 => 0.37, 2.67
